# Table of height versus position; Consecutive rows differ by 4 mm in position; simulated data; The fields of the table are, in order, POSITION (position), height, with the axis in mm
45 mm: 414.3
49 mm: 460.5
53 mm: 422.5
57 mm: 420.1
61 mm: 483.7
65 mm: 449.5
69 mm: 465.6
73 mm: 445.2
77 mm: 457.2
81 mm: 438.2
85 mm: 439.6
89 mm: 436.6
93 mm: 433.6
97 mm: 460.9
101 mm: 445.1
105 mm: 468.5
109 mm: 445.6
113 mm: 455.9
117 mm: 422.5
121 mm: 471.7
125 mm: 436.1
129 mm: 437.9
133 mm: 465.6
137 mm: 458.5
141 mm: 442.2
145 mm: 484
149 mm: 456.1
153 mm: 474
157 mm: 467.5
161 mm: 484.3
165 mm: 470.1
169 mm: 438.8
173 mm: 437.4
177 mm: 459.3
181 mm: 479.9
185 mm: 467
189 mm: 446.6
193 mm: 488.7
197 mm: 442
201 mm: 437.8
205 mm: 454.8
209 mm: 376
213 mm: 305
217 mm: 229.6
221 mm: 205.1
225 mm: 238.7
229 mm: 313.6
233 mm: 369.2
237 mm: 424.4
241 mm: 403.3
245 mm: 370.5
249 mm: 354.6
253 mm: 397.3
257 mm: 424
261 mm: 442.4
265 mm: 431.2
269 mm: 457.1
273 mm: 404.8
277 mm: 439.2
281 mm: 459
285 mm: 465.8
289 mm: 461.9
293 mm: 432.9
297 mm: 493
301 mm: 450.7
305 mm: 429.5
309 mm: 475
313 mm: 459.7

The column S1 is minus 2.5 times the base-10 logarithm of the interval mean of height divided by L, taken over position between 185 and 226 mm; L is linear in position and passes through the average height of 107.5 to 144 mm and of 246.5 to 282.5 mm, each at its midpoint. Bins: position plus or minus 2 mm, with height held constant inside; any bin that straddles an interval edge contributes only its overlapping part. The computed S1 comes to 0.172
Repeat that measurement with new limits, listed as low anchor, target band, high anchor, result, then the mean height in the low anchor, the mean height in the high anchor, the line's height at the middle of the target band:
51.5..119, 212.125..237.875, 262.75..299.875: 0.47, 447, 449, 449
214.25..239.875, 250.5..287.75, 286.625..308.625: -0.11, 301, 455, 393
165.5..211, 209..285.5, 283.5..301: 0.22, 449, 462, 456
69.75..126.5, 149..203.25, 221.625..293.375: -0.09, 447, 401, 424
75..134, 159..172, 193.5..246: -0.16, 447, 355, 399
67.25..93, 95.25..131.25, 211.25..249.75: -0.08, 446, 320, 418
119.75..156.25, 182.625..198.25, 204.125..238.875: -0.24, 458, 319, 371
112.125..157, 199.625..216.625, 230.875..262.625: 0.11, 455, 397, 417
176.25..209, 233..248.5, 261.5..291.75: 0.15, 454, 445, 449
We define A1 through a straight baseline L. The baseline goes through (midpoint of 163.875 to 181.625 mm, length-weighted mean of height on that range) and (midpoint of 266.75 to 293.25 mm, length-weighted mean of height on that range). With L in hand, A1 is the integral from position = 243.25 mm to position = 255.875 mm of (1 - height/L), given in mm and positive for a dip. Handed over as 2.0 mm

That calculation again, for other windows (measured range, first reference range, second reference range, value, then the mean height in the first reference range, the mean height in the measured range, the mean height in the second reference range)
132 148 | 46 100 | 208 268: -2.1 mm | 447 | 462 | 354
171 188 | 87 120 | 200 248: -3.5 mm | 447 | 460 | 342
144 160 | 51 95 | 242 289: -1.3 mm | 445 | 470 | 424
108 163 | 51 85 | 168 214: -1.8 mm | 447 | 457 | 439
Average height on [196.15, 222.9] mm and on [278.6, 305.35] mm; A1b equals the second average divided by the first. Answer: 1.3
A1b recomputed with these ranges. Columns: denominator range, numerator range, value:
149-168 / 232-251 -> 0.82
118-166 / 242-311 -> 0.94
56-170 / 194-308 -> 0.88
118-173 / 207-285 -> 0.81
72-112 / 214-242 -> 0.69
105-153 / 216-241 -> 0.68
